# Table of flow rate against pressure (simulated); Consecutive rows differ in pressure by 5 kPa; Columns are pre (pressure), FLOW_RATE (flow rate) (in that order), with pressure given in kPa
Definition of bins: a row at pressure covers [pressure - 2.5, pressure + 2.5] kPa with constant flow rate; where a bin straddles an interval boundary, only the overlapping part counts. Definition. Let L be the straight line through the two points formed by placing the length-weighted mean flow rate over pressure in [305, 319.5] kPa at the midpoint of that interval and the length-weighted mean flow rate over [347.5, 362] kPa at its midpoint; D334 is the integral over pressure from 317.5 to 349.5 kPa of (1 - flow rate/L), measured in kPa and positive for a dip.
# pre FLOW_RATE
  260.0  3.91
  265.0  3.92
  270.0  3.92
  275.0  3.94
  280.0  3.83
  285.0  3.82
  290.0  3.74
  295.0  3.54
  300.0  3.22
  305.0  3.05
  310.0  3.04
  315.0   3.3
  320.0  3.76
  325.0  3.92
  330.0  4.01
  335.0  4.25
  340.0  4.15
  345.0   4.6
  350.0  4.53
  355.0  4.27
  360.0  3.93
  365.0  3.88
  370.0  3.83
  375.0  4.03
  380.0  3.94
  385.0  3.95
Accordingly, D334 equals -3.4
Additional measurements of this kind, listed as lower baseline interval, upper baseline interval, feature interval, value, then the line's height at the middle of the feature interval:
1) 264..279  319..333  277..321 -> 5.02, 3.92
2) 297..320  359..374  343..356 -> -2.78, 3.7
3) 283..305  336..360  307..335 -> 1.99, 3.92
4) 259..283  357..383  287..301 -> 1.31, 3.91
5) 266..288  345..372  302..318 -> 3.34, 3.98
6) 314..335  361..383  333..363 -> -3.11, 3.88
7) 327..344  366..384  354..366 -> 0.02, 4.02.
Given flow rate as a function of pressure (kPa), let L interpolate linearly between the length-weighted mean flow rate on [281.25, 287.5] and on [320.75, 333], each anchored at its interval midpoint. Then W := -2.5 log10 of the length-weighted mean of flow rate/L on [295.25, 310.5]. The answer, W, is 0.22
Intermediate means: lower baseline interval 3.82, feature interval 3.18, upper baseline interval 3.95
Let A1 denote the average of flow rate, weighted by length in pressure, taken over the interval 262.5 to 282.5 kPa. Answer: 3.9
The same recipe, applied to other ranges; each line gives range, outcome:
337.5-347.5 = 4.38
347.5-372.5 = 4.09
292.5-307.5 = 3.27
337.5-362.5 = 4.3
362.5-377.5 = 3.91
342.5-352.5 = 4.57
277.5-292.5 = 3.8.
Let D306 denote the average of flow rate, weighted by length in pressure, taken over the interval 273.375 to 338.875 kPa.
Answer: 3.65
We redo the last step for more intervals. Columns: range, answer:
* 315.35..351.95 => 4.12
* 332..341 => 4.2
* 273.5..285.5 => 3.86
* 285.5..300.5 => 3.58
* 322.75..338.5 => 4.07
